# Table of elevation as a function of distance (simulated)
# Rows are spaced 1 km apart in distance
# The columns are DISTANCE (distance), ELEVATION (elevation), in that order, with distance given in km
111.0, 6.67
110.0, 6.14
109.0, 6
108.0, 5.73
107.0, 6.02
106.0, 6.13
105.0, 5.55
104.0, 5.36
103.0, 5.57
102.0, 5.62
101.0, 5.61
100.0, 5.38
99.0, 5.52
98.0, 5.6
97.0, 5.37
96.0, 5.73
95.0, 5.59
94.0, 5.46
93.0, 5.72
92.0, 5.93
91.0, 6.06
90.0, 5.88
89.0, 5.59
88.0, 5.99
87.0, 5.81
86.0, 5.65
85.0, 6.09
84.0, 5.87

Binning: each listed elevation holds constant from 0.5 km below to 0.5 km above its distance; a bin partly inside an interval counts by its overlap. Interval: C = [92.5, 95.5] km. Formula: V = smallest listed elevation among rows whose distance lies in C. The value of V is 5.46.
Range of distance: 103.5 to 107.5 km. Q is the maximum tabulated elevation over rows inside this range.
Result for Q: 6.13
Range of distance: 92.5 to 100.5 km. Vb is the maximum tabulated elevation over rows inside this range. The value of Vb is 5.73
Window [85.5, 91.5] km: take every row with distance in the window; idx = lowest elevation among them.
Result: 5.59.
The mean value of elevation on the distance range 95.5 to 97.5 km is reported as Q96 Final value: 5.55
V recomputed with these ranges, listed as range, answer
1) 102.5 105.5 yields 5.36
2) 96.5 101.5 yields 5.37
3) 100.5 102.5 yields 5.61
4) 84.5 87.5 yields 5.65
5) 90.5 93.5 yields 5.72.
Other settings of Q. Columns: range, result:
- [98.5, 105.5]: 5.62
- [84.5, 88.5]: 6.09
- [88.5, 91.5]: 6.06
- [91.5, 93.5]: 5.93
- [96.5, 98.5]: 5.6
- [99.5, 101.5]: 5.61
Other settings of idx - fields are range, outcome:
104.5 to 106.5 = 5.55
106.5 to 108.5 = 5.73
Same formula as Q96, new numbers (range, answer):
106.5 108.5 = 5.88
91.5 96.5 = 5.69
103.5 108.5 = 5.76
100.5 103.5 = 5.6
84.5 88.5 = 5.88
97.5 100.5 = 5.5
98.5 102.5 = 5.53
